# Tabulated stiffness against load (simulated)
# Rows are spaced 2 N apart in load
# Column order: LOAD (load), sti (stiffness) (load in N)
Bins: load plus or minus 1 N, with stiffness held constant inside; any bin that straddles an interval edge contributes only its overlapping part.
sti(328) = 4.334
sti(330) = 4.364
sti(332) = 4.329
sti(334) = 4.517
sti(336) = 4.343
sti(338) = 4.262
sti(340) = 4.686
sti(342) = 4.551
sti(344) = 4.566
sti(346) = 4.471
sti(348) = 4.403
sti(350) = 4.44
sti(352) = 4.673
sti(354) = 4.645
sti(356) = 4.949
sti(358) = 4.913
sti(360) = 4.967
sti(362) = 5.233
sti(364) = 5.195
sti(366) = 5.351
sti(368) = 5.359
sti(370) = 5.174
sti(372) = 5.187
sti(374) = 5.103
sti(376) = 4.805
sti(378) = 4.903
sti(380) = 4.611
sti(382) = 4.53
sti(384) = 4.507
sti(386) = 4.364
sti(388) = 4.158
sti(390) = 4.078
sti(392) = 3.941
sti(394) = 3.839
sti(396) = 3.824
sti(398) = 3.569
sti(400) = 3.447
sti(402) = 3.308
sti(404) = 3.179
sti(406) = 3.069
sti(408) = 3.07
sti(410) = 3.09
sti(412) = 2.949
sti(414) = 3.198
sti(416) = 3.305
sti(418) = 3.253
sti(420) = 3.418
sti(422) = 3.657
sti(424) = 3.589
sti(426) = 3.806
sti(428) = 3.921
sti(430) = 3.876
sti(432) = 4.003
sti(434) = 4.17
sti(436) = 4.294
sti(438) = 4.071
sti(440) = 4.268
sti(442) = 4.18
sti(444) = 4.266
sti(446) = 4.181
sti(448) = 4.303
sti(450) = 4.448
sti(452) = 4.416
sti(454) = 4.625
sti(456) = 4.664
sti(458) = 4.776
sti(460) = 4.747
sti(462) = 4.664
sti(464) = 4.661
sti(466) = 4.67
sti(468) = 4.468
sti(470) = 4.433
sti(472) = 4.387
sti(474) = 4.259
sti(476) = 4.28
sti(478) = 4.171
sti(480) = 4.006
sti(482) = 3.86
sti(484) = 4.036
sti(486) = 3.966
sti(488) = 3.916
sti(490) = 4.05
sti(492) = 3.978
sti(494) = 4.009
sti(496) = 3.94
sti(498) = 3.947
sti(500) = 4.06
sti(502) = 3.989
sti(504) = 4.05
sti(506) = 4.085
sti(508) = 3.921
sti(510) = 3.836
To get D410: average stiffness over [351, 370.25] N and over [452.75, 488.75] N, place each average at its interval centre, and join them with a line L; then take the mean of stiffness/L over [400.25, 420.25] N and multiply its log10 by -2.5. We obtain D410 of 0.43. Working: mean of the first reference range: 5.04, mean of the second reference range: 4.37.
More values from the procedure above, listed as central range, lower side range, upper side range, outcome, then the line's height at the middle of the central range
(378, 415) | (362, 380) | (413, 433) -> 0.176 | 4.37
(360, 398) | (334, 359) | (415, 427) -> -0.133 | 4.11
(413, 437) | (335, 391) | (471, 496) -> 0.183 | 4.39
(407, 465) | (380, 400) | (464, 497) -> 0.035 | 4.13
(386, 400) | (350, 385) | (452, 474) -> 0.234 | 4.84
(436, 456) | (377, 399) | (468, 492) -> -0.042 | 4.16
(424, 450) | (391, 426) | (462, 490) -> -0.094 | 3.76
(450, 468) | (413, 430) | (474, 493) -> -0.203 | 3.84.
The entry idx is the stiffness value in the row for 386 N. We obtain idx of 4.364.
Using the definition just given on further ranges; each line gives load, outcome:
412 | 2.949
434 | 4.17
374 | 5.103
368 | 5.359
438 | 4.071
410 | 3.09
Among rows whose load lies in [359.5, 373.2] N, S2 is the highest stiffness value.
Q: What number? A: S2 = 5.359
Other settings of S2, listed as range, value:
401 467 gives 4.776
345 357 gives 4.949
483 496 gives 4.05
